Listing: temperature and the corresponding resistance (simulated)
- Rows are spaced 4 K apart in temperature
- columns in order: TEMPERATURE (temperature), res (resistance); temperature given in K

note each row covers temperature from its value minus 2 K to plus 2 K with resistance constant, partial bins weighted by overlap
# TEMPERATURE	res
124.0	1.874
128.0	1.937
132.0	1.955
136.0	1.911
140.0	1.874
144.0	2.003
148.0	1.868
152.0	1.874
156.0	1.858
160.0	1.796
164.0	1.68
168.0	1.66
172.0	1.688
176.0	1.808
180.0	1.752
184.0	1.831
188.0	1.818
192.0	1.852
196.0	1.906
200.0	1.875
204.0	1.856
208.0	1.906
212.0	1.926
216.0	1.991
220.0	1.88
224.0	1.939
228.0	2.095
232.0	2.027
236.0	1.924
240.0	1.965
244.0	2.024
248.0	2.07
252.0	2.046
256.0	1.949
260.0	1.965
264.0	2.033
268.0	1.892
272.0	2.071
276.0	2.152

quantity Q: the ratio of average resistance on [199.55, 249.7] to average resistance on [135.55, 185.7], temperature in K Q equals 1.1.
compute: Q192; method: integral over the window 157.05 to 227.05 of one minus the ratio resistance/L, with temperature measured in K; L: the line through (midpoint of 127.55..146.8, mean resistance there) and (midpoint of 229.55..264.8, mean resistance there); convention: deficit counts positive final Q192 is 4.6 K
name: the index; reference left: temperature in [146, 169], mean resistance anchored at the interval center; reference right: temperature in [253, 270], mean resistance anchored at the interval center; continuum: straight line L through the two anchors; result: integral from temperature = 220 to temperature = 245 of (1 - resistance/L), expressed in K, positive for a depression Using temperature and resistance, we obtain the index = -0.9 K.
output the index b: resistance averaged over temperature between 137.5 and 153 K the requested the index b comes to 1.91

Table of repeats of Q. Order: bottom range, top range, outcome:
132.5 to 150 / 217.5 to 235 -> 1.03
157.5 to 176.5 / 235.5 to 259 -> 1.16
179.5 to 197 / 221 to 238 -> 1.08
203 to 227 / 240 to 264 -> 1.04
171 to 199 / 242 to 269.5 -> 1.10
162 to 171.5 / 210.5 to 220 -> 1.16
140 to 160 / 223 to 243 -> 1.06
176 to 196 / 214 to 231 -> 1.09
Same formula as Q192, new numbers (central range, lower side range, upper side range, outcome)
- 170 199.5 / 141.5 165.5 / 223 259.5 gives 1.5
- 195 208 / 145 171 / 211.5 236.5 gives 0.2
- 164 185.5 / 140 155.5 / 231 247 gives 2.1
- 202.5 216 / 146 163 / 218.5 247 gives 0.2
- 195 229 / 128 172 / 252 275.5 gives 0.0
